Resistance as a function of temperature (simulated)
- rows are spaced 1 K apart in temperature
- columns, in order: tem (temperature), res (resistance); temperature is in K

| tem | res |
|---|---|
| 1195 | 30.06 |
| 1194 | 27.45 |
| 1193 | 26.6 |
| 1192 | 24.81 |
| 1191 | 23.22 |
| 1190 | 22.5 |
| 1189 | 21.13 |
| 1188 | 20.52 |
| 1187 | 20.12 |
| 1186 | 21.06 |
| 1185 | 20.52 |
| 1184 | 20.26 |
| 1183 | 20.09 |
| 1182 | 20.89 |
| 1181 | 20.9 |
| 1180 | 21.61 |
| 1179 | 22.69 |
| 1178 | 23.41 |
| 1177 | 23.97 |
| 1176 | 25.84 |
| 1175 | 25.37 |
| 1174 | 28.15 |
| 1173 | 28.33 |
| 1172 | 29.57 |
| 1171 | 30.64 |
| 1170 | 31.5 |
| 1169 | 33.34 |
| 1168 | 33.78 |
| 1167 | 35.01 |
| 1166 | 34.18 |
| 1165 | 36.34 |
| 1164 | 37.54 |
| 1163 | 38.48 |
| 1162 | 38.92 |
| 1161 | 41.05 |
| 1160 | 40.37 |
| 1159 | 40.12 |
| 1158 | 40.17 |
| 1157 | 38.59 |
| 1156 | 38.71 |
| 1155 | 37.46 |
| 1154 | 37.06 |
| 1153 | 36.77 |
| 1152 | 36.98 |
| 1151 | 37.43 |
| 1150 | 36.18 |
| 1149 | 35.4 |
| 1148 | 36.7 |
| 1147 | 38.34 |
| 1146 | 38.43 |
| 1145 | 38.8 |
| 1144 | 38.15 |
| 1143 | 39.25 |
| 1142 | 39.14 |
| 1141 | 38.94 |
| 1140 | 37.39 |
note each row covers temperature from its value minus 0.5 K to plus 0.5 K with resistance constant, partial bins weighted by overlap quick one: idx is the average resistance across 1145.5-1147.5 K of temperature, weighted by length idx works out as 38.4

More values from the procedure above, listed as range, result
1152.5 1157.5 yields 37.7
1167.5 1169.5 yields 33.6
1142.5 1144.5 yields 38.7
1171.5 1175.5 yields 27.9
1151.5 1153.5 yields 36.9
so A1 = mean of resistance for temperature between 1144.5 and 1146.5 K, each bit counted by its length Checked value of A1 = 38.6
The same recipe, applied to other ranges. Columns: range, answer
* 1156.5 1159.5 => 39.6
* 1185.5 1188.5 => 20.6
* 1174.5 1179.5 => 24.3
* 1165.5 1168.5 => 34.3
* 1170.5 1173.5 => 29.5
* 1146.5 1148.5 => 37.5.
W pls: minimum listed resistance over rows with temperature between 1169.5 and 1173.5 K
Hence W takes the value 28.33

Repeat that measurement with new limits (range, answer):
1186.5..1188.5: 20.12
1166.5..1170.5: 31.5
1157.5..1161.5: 40.12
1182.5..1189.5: 20.09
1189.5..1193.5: 22.5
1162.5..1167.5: 34.18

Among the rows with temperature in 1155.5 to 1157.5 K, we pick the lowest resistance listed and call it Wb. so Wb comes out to 38.59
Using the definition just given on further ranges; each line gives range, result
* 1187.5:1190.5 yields 20.52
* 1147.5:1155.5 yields 35.4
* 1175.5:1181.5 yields 20.9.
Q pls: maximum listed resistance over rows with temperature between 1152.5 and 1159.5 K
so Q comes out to 40.17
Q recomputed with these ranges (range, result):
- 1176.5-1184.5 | 23.97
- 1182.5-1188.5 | 21.06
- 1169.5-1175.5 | 31.5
